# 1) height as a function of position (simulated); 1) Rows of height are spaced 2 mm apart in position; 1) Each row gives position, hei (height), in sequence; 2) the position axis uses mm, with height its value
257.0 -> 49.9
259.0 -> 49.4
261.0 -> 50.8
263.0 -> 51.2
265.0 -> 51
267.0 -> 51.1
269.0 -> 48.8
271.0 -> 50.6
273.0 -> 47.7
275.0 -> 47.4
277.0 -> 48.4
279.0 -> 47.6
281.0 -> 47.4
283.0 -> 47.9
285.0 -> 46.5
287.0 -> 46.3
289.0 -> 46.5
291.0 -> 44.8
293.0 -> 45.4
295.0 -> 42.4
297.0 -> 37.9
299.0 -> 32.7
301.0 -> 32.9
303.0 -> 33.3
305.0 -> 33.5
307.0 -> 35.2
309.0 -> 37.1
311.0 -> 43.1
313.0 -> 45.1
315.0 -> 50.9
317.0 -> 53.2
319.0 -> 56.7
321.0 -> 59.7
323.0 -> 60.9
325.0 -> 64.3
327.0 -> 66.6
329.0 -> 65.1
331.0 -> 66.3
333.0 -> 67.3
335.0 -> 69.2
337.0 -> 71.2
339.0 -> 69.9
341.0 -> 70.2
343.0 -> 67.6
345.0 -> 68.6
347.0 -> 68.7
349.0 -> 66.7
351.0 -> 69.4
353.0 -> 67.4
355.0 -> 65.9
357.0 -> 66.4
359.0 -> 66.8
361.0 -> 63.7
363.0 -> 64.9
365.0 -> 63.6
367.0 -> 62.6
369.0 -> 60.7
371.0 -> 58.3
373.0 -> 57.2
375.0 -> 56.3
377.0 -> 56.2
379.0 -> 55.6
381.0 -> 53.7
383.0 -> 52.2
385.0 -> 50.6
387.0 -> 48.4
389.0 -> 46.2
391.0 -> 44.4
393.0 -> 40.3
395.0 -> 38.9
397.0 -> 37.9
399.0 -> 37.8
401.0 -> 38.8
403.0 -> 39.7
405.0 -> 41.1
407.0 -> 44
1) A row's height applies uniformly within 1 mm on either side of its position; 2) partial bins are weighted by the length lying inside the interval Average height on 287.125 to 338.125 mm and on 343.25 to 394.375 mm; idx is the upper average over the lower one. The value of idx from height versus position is 1.2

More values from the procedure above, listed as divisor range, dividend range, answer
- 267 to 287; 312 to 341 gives 1.29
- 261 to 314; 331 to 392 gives 1.40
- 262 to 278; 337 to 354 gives 1.39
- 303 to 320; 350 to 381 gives 1.42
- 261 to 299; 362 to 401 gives 1.10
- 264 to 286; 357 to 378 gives 1.26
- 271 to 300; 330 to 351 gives 1.52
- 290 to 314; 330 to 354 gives 1.77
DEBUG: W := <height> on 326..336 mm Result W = 66.9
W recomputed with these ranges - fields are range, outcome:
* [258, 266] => 50.6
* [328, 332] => 65.7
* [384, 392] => 47.4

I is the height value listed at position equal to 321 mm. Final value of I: 59.7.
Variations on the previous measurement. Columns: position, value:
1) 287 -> 46.3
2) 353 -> 67.4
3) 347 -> 68.7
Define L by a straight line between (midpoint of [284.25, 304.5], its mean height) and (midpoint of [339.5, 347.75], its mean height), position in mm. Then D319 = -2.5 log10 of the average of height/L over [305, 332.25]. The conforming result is 0.03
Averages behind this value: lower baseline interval 40.6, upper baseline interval 68.8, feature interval 53.5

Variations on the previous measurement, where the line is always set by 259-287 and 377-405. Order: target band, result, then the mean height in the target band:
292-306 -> 0.29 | 36.9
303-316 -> 0.19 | 40.2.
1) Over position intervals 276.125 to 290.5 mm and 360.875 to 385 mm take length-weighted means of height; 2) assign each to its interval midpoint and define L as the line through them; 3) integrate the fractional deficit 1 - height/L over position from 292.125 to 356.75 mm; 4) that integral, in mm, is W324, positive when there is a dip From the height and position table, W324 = -4.0 mm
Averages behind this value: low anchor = 47.1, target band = 55.9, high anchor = 58.2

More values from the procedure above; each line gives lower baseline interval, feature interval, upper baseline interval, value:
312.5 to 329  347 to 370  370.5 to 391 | -4.45 mm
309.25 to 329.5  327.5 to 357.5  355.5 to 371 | -4.06 mm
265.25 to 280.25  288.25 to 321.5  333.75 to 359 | 8.56 mm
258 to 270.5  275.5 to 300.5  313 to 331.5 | 4.47 mm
